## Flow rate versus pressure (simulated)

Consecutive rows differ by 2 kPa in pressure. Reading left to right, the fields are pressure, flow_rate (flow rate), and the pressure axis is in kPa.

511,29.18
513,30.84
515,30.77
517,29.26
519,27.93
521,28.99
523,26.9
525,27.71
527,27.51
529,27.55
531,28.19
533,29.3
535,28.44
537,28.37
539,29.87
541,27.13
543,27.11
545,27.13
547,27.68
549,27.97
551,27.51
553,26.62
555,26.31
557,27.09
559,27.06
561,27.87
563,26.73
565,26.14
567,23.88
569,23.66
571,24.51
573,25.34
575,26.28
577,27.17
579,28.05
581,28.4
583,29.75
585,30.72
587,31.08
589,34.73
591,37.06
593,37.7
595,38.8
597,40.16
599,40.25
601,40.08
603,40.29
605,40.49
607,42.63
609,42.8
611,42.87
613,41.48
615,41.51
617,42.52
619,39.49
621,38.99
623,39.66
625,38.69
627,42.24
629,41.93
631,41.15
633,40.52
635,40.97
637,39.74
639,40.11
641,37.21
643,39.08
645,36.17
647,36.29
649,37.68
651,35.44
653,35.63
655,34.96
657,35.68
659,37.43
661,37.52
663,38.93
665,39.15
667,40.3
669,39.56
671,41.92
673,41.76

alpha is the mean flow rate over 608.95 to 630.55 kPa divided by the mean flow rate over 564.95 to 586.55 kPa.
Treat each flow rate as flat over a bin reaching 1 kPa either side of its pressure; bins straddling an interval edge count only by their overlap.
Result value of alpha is 1.5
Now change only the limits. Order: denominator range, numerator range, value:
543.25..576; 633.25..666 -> 1.43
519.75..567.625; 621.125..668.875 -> 1.40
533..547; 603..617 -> 1.49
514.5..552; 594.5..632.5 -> 1.45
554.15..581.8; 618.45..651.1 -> 1.49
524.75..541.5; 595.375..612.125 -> 1.45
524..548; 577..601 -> 1.22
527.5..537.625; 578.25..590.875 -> 1.09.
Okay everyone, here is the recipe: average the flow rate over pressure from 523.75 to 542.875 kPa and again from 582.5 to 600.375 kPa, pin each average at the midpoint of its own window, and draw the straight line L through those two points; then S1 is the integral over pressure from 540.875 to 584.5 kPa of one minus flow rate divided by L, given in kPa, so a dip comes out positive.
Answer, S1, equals 7.00 kPa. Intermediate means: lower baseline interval 28.2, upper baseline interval 35.8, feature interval 26.8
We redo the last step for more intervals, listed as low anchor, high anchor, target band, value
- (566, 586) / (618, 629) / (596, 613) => -3.2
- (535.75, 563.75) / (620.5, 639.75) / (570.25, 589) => 2.3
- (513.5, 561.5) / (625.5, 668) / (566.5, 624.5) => -2.7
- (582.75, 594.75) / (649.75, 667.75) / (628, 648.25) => -1.7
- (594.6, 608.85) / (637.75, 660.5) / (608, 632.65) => -1.2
